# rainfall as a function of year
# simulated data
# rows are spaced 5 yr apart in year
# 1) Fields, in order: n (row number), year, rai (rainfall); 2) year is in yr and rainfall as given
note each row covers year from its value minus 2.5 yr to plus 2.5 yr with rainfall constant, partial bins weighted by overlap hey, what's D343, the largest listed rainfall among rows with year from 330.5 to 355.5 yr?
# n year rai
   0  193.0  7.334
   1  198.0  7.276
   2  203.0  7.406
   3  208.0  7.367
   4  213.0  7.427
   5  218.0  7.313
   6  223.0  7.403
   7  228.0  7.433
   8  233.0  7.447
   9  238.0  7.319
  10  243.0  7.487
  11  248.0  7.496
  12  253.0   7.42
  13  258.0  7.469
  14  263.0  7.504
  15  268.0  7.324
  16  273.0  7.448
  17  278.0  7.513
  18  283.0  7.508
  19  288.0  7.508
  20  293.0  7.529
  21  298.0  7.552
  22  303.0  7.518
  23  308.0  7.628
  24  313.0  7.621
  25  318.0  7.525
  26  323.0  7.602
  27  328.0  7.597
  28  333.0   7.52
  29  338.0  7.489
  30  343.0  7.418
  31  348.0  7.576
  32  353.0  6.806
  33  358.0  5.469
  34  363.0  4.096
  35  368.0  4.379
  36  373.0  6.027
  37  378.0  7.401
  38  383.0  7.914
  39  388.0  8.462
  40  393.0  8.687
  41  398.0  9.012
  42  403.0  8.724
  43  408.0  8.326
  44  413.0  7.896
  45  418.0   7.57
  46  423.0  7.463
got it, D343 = 7.576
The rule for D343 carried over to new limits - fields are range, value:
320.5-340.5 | 7.602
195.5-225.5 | 7.427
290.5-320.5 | 7.628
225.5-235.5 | 7.447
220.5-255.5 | 7.496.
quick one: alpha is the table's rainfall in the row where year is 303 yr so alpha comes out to 7.518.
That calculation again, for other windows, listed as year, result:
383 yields 7.914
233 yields 7.447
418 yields 7.57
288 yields 7.508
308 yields 7.628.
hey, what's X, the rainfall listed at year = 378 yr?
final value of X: 7.401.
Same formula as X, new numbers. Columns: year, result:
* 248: 7.496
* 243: 7.487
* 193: 7.334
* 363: 4.096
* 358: 5.469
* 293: 7.529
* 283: 7.508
